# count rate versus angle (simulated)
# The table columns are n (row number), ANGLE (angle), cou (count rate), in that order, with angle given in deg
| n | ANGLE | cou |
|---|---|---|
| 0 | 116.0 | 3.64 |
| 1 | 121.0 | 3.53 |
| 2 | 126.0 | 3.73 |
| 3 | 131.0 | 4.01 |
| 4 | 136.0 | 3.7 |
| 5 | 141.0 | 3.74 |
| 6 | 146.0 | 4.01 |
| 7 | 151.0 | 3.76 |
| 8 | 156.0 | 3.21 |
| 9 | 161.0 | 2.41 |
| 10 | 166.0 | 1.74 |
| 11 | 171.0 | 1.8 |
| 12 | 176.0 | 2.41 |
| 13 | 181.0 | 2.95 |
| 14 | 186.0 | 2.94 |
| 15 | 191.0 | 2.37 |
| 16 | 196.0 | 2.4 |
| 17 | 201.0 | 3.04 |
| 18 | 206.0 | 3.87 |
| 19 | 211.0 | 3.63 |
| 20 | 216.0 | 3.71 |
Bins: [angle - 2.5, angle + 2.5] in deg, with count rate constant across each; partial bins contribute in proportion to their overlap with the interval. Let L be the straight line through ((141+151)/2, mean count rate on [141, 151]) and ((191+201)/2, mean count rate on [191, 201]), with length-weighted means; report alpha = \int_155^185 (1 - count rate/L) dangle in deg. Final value 7.6 deg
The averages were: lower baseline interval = 3.88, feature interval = 2.41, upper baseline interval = 2.55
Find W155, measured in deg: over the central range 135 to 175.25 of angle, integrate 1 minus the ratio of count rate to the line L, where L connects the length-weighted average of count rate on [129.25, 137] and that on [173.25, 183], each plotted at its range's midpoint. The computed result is 4.0 deg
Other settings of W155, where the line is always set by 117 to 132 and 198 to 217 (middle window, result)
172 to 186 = 3.73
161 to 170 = 4.19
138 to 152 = -0.65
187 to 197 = 3.07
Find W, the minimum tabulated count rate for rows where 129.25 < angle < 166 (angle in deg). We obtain 1.74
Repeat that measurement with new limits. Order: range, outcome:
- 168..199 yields 1.8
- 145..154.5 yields 3.76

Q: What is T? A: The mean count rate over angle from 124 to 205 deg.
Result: 3.03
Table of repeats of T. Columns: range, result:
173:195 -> 2.63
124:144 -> 3.8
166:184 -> 2.31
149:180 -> 2.55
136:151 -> 3.83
